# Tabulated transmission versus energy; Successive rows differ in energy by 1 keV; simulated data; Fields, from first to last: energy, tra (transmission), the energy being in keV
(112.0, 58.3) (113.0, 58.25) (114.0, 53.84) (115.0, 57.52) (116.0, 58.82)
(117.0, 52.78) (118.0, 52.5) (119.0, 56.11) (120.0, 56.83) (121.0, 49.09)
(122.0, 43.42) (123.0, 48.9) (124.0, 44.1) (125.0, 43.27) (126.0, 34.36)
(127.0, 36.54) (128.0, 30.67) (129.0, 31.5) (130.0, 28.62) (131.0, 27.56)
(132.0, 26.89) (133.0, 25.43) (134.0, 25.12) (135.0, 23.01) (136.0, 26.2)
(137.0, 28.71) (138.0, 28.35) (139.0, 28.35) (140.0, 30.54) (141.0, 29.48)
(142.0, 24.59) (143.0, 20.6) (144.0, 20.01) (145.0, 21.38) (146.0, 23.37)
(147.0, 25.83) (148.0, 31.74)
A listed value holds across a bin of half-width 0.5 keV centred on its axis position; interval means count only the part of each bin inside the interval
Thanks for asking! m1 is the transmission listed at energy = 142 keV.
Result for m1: 24.59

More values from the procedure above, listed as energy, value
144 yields 20.01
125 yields 43.27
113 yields 58.25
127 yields 36.54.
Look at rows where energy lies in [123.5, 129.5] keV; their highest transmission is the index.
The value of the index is 44.1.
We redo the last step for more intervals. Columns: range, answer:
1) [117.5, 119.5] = 56.11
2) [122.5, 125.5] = 48.9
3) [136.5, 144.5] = 30.54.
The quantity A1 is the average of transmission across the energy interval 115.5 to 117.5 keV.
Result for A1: 55.8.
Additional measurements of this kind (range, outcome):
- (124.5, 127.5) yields 38.1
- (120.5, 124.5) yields 46.4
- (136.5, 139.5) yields 28.5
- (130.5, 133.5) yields 26.6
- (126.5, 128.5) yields 33.6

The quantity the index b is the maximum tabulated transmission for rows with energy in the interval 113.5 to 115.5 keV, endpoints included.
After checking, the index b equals 57.52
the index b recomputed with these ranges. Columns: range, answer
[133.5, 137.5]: 28.71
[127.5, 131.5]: 31.5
